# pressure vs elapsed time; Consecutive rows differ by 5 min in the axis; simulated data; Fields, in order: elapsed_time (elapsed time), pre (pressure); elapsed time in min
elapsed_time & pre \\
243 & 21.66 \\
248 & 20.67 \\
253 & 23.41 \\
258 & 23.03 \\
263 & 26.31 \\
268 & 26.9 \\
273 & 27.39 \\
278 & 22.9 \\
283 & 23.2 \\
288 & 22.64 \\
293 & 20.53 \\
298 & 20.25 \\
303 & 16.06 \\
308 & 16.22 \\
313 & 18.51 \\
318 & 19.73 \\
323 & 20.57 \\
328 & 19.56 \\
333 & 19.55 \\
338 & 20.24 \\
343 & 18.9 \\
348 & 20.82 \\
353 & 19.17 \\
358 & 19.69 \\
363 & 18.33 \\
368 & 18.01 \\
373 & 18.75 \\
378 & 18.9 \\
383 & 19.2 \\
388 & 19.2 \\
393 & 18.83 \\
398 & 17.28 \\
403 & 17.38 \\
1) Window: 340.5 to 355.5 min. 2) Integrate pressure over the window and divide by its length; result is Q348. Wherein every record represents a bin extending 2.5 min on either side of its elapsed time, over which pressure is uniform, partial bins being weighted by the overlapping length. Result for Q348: 19.6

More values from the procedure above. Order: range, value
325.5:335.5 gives 19.6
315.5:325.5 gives 20.1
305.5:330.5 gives 18.9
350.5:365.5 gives 19.1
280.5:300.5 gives 21.7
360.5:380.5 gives 18.5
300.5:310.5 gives 16.1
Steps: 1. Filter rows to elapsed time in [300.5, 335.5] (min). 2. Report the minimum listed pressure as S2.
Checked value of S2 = 16.06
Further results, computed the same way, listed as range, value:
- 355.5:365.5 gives 18.33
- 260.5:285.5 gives 22.9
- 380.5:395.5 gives 18.83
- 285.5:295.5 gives 20.53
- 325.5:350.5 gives 18.9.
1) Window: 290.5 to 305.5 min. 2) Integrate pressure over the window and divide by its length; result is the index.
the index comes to 18.9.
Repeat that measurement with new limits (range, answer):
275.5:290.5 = 22.9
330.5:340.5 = 19.9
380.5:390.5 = 19.2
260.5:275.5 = 26.9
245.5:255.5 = 22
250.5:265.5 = 24.2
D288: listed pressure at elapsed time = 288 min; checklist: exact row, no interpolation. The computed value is 22.64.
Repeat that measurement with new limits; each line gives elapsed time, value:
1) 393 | 18.83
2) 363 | 18.33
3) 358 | 19.69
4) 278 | 22.9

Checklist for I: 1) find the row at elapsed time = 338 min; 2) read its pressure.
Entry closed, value 20.24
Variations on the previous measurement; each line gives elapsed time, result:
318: 19.73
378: 18.9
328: 19.56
